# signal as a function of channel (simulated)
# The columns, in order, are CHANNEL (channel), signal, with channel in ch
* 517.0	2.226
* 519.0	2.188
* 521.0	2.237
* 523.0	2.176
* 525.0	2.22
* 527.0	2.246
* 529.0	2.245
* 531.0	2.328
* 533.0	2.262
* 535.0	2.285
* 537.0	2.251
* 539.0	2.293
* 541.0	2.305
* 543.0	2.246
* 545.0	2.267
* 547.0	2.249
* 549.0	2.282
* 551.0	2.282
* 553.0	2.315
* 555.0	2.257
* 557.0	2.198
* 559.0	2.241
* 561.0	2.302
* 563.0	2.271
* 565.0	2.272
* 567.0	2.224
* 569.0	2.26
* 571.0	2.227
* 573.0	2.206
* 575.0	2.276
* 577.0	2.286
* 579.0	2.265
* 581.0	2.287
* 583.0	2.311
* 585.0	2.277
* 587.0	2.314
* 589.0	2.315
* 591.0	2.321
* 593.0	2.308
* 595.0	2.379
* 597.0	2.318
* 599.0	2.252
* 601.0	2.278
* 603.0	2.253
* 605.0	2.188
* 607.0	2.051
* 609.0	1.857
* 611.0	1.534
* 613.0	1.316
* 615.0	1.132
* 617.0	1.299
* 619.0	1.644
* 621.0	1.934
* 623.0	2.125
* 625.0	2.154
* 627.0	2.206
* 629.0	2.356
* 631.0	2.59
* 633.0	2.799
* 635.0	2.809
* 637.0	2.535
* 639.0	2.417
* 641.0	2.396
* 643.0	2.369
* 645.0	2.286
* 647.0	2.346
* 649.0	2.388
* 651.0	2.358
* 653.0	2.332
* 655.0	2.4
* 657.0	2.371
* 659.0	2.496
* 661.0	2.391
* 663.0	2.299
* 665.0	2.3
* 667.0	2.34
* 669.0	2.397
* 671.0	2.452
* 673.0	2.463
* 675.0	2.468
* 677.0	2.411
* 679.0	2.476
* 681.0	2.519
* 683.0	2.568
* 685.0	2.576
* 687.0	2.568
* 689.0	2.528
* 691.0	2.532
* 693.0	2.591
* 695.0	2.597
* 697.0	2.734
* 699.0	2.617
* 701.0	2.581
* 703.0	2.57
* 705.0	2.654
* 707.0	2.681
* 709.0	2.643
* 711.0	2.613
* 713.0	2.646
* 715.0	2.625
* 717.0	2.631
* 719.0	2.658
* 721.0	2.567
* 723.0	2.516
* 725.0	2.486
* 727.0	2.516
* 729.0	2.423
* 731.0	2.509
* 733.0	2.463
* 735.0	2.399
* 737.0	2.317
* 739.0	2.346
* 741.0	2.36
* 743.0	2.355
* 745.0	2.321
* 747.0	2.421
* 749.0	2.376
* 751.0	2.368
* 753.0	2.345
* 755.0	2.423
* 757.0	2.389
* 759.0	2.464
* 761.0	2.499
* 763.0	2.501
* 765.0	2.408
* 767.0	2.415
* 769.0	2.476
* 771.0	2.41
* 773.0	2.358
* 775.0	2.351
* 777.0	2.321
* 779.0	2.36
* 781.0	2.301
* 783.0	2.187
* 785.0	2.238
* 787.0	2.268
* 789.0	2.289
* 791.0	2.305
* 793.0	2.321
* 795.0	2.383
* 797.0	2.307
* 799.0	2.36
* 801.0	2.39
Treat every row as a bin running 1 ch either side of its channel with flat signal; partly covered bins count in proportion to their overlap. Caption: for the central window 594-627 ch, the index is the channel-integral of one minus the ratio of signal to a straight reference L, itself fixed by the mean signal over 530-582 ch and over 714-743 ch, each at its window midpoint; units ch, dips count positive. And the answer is 5.7 ch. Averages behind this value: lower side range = 2.27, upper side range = 2.48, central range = 1.93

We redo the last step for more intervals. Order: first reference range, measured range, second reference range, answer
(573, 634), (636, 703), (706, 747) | -3.8 ch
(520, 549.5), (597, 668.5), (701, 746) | 5.9 ch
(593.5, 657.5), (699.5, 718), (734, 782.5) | -2.6 ch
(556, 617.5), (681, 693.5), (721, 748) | -1.2 ch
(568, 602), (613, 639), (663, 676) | 2.6 ch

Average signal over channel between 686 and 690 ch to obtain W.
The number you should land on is 2.55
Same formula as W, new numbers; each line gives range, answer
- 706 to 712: 2.65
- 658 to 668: 2.37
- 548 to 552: 2.28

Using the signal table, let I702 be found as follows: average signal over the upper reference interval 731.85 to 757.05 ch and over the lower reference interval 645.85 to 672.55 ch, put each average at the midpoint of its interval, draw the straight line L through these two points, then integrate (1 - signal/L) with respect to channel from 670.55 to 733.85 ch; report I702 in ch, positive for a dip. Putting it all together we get -4.9 ch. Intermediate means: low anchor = 2.38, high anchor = 2.38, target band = 2.56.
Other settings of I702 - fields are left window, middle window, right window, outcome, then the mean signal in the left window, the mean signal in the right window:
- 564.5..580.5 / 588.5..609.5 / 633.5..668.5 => 0.62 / 2.25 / 2.41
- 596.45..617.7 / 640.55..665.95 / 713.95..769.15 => -3.72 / 1.86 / 2.45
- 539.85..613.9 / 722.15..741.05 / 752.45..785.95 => -0.72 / 2.21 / 2.38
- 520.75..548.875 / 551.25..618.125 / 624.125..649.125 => 5.80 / 2.26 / 2.44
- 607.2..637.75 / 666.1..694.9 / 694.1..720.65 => -0.68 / 2.02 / 2.63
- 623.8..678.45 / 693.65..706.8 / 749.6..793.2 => -1.30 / 2.41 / 2.36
